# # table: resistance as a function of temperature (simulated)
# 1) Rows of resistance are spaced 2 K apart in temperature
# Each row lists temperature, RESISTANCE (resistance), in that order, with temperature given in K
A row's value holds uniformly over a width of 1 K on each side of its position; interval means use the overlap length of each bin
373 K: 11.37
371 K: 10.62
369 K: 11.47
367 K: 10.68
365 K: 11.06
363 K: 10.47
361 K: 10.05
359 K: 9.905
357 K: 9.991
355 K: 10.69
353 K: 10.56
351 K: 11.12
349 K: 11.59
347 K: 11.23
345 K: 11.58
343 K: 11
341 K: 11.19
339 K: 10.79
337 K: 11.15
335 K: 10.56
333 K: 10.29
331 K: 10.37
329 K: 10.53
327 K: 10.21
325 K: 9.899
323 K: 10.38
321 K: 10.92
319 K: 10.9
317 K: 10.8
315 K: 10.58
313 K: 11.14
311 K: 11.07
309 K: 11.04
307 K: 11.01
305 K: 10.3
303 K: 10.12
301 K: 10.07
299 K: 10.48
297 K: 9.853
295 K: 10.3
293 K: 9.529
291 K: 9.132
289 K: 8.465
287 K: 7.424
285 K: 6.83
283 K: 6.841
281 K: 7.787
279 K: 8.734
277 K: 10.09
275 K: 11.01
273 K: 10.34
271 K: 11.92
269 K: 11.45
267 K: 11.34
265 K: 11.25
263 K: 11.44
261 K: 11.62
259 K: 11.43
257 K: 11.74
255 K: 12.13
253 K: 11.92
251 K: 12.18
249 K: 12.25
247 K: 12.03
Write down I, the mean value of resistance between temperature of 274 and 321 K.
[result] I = 9.74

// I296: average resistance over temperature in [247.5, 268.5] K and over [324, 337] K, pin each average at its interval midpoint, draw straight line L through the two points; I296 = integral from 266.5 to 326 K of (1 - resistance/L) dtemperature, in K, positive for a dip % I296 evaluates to 5.49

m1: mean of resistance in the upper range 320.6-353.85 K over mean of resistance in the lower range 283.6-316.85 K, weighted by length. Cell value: 1.1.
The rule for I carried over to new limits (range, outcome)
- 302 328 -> 10.6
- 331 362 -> 10.8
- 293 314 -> 10.5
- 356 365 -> 10.2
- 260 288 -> 9.86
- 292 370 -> 10.6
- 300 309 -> 10.4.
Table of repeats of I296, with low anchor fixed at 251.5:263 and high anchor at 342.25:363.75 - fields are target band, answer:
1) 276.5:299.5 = 5.4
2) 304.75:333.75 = 1.2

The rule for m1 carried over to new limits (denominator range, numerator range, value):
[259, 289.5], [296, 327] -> 1.07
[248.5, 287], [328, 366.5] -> 1.02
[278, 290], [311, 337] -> 1.38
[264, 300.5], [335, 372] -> 1.13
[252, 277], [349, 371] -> 0.93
